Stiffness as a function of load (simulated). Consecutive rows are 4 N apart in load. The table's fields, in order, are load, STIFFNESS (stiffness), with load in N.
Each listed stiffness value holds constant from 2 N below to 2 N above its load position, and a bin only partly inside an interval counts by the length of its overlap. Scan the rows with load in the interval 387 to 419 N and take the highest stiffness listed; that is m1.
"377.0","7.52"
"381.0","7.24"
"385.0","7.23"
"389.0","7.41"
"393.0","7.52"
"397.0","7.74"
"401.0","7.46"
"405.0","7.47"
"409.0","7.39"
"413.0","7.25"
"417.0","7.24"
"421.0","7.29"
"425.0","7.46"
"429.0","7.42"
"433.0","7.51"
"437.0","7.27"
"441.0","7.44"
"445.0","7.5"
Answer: 7.74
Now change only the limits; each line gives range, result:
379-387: 7.24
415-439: 7.51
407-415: 7.39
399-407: 7.47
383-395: 7.52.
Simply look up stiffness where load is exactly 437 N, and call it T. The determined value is 7.27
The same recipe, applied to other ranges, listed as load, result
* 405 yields 7.47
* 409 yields 7.39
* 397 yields 7.74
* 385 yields 7.23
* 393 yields 7.52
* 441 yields 7.44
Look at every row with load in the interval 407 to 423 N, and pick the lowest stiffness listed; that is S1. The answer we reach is 7.24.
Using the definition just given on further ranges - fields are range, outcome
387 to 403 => 7.41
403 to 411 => 7.39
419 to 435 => 7.29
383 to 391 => 7.23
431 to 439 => 7.27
